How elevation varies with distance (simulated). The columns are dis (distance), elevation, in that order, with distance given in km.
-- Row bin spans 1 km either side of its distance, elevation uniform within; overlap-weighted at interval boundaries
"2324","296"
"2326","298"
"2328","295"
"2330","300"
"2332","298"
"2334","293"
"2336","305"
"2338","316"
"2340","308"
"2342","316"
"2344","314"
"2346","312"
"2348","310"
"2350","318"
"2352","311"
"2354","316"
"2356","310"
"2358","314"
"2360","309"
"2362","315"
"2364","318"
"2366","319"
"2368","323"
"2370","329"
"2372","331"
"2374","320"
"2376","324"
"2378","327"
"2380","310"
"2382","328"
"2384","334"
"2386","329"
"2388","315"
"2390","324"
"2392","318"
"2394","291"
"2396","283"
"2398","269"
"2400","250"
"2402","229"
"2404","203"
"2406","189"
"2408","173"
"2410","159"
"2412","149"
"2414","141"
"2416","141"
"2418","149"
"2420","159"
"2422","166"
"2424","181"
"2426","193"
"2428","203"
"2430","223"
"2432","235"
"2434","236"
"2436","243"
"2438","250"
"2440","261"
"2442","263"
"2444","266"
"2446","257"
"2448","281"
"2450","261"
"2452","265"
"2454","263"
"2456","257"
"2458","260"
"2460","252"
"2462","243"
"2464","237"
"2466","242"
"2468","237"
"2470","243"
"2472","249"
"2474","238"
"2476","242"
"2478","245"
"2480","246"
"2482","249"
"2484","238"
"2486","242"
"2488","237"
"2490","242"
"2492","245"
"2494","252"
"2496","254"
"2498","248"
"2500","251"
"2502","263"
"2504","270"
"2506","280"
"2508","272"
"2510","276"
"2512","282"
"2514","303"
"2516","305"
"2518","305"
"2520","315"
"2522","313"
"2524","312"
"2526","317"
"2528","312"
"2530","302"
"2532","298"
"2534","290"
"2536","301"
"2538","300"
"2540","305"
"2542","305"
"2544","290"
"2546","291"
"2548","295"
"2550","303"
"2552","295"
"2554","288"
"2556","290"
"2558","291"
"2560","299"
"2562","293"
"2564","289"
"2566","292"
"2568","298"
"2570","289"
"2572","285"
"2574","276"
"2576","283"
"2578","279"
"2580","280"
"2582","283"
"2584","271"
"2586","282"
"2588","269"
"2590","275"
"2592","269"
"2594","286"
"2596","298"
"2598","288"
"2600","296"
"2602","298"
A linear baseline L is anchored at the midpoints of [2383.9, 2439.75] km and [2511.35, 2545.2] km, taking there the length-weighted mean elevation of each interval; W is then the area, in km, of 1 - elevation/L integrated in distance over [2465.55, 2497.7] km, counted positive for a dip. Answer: 3.3 km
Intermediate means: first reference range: 225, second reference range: 303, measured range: 244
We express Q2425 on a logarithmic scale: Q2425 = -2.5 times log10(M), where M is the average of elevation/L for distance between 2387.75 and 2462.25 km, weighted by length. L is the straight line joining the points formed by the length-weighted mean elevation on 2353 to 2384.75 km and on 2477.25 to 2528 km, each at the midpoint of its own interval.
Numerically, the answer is 0.283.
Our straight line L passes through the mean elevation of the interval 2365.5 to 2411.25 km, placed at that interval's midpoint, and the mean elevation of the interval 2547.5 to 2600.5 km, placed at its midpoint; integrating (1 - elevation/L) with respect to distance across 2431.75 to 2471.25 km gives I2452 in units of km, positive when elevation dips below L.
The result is 4.5 km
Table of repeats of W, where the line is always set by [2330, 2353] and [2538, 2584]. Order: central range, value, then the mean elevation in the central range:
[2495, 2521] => 1.4 km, 279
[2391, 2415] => 6.5 km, 221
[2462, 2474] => 2.3 km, 241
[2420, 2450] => 7.0 km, 231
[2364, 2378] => -0.8 km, 324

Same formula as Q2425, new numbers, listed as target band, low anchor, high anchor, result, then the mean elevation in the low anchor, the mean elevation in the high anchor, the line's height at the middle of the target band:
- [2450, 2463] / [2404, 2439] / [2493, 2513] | -0.165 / 188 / 265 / 221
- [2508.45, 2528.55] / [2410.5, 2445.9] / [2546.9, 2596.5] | -0.183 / 204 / 286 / 256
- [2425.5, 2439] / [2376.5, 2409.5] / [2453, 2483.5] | 0.153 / 278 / 247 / 262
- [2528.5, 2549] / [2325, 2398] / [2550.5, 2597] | -0.030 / 313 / 285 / 290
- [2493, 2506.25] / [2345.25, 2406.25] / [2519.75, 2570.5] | 0.162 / 304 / 299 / 300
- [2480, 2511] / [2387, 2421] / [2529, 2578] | 0.045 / 220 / 293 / 265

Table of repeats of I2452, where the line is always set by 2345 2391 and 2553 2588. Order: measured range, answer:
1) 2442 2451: 1.2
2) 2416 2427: 5.1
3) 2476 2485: 1.7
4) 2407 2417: 5.1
